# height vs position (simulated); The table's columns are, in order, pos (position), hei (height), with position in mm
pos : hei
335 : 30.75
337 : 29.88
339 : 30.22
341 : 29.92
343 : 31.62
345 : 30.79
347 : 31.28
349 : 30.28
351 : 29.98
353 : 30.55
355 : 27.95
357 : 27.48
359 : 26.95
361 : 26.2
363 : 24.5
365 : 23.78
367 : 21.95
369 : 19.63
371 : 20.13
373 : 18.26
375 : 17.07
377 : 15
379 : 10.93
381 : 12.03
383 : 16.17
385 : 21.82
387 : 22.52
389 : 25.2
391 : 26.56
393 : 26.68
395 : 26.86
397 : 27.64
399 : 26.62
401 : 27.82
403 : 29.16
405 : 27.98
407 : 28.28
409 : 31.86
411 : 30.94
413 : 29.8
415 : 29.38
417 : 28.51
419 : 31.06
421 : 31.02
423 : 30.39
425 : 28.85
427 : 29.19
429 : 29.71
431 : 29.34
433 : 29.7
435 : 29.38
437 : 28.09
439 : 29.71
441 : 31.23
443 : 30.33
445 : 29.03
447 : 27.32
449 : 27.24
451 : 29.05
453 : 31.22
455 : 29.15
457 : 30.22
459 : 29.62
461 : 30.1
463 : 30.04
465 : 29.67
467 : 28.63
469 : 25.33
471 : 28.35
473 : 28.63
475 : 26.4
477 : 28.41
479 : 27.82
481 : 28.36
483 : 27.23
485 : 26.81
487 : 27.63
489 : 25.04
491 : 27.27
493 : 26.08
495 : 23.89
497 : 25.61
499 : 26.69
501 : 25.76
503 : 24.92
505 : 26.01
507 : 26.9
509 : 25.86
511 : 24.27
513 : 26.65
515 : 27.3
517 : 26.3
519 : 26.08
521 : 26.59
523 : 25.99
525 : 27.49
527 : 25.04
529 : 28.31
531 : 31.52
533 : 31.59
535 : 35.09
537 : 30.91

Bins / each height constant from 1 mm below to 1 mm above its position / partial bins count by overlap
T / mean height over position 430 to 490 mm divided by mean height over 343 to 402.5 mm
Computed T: 1.2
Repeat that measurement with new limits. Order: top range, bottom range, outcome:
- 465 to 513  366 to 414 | 1.14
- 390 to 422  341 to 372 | 1.07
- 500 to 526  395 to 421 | 0.90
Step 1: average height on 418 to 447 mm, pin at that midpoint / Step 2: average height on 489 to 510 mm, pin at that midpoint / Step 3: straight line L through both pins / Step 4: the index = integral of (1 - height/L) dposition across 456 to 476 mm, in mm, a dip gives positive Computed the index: -0.7 mm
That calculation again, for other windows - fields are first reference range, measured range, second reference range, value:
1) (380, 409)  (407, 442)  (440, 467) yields -3.4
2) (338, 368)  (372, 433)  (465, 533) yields 4.7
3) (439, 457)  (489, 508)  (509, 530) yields 1.0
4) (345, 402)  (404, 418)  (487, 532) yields -2.9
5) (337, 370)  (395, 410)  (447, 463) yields 0.1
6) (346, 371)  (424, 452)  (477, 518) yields -2.9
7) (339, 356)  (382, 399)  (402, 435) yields 3.2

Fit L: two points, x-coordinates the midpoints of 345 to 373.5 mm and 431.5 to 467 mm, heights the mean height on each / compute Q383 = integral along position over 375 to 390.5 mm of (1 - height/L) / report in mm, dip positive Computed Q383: 5.2 mm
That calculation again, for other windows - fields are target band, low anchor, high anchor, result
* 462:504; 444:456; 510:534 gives 1.6 mm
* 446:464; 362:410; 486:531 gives -3.3 mm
